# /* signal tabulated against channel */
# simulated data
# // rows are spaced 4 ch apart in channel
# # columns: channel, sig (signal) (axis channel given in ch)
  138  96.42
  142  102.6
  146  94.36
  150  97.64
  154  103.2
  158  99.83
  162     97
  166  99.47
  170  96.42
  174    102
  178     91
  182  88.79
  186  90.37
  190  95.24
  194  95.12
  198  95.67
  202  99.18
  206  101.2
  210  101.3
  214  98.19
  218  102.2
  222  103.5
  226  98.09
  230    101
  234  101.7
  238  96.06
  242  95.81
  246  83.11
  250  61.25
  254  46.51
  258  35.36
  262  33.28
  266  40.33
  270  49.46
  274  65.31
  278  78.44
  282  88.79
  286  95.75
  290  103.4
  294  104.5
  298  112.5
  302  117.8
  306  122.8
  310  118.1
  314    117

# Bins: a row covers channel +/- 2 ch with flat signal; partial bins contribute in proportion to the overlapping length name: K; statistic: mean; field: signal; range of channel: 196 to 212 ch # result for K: 99.3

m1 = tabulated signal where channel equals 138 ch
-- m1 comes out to 96.42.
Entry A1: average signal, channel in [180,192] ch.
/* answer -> 91.5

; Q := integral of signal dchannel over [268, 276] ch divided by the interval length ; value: 57.4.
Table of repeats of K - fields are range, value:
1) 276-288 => 87.7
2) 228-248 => 95.5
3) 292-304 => 112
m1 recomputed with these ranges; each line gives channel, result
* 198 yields 95.67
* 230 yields 101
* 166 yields 99.47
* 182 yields 88.79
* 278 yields 78.44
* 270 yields 49.46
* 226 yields 98.09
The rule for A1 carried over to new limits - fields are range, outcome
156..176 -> 98.9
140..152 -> 98.2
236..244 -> 95.9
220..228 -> 101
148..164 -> 99.4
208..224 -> 101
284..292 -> 99.6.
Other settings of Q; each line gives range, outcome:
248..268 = 43.3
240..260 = 64.4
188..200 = 95.3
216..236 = 101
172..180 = 96.5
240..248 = 89.5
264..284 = 64.5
